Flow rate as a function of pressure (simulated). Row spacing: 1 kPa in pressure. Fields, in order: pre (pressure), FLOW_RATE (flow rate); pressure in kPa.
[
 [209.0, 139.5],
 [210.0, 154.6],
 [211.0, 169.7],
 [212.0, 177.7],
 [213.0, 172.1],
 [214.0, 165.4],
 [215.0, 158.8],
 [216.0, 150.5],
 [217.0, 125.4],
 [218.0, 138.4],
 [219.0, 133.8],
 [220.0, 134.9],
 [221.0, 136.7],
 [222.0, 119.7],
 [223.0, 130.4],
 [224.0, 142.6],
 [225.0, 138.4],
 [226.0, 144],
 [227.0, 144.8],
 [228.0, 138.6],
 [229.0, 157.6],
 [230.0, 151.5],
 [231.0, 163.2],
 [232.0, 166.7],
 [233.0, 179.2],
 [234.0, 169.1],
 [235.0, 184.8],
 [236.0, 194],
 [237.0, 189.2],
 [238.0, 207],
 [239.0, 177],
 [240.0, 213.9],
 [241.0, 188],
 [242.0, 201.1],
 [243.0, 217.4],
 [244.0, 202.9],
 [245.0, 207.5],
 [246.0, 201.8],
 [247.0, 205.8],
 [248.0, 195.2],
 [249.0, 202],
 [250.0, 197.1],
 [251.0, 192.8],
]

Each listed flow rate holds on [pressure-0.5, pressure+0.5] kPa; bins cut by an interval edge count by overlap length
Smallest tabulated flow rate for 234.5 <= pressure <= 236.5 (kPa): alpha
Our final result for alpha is 184.8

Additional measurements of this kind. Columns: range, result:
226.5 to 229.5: 138.6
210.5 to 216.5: 150.5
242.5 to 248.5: 195.2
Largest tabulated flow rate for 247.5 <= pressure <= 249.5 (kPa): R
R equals 202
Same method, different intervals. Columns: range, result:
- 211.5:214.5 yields 177.7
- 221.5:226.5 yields 144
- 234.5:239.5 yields 207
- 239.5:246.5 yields 217.4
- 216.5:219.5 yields 138.4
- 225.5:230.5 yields 157.6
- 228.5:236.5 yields 194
